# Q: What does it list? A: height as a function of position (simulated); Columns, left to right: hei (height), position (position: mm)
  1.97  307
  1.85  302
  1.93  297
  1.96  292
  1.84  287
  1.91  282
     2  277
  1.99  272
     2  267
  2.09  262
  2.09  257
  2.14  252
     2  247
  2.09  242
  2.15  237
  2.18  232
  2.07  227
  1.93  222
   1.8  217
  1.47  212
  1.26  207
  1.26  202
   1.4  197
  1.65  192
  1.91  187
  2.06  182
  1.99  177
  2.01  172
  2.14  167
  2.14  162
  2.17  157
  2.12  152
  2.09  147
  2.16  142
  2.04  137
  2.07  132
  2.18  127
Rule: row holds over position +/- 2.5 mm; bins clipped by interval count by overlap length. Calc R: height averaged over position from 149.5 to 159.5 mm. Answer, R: 2.15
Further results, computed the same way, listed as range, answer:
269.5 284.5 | 1.97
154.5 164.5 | 2.16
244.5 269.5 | 2.06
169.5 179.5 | 2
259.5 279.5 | 2.02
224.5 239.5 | 2.13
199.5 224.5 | 1.54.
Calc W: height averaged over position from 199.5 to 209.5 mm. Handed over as 1.26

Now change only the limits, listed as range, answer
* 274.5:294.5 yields 1.93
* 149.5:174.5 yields 2.12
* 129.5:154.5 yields 2.1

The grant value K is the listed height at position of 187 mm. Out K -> 1.91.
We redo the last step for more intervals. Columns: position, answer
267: 2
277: 2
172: 2.01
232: 2.18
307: 1.97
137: 2.04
